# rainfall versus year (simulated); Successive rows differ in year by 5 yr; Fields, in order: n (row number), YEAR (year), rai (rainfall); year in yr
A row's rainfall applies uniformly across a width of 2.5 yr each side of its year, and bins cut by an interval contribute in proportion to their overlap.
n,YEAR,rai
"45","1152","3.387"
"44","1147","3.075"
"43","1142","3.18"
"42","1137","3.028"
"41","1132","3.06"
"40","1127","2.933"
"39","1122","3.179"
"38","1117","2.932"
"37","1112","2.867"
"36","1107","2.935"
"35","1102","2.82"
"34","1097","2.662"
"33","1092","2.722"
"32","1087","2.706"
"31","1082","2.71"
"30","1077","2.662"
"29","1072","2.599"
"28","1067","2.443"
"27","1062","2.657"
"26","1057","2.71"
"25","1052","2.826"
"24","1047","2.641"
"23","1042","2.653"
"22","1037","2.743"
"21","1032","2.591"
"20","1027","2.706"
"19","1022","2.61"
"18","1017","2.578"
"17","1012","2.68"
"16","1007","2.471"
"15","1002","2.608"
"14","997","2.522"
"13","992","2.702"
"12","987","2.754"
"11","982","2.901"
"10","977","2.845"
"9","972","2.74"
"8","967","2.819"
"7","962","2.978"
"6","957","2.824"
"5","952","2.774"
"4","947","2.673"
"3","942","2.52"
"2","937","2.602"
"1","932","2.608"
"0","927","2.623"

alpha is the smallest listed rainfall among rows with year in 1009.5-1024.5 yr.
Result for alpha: 2.578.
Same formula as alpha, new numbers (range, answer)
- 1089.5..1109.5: 2.662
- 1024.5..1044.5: 2.591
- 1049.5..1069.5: 2.443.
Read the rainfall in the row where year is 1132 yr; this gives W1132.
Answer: 3.06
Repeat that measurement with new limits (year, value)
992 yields 2.702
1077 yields 2.662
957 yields 2.824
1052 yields 2.826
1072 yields 2.599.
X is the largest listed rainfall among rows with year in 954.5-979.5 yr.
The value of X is 2.978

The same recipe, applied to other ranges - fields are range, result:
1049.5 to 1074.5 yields 2.826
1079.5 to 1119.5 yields 2.935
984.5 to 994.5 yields 2.754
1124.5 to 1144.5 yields 3.18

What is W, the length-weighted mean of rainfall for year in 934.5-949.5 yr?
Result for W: 2.6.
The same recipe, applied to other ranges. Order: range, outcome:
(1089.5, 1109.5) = 2.78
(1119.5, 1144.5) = 3.08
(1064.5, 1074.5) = 2.52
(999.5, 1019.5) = 2.58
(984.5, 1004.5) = 2.65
